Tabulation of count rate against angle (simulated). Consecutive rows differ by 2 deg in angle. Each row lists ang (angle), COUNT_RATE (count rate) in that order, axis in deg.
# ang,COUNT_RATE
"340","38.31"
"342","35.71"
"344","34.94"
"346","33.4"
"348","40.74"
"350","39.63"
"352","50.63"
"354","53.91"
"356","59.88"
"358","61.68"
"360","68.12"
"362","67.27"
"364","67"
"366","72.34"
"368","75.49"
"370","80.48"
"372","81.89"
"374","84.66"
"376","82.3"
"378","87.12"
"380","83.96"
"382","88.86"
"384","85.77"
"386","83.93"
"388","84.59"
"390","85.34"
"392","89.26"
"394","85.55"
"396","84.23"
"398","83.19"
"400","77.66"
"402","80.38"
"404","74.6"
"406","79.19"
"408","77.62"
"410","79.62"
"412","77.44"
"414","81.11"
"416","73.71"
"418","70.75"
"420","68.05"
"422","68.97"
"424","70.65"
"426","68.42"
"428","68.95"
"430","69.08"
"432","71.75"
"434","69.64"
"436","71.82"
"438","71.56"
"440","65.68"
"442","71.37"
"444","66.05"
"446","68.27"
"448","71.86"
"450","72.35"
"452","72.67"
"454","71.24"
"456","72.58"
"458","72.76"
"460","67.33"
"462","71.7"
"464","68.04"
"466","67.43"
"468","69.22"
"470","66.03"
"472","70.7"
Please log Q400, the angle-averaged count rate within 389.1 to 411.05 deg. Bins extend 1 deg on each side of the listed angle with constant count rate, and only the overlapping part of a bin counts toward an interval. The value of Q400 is 81.5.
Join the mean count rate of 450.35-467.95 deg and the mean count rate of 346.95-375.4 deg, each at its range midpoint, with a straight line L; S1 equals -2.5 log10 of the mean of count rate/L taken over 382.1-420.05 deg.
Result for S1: -0.20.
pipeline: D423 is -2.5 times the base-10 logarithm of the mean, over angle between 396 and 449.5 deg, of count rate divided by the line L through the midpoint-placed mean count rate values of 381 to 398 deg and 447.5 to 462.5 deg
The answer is 0.08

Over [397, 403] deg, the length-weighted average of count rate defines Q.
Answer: 80.4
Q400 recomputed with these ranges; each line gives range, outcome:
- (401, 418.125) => 77.5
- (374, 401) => 84.7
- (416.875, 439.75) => 69.8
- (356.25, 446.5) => 76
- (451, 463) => 71.4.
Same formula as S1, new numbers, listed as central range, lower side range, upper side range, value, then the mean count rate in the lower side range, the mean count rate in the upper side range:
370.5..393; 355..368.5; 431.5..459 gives -0.24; 67.1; 70.7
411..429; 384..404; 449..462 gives 0.09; 83.4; 71.5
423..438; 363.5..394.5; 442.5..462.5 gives 0.06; 82.6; 70.7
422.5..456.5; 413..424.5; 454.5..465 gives 0.02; 72.3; 70.5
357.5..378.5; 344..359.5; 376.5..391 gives -0.12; 48.3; 85.5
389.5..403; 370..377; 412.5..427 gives -0.08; 82.6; 71.9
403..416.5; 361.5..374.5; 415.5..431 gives -0.10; 75.6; 69.7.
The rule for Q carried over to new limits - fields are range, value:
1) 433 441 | 69.7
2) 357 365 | 66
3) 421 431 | 69.2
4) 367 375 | 80.6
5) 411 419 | 75.8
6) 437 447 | 68.6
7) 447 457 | 72.1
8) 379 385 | 86.2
